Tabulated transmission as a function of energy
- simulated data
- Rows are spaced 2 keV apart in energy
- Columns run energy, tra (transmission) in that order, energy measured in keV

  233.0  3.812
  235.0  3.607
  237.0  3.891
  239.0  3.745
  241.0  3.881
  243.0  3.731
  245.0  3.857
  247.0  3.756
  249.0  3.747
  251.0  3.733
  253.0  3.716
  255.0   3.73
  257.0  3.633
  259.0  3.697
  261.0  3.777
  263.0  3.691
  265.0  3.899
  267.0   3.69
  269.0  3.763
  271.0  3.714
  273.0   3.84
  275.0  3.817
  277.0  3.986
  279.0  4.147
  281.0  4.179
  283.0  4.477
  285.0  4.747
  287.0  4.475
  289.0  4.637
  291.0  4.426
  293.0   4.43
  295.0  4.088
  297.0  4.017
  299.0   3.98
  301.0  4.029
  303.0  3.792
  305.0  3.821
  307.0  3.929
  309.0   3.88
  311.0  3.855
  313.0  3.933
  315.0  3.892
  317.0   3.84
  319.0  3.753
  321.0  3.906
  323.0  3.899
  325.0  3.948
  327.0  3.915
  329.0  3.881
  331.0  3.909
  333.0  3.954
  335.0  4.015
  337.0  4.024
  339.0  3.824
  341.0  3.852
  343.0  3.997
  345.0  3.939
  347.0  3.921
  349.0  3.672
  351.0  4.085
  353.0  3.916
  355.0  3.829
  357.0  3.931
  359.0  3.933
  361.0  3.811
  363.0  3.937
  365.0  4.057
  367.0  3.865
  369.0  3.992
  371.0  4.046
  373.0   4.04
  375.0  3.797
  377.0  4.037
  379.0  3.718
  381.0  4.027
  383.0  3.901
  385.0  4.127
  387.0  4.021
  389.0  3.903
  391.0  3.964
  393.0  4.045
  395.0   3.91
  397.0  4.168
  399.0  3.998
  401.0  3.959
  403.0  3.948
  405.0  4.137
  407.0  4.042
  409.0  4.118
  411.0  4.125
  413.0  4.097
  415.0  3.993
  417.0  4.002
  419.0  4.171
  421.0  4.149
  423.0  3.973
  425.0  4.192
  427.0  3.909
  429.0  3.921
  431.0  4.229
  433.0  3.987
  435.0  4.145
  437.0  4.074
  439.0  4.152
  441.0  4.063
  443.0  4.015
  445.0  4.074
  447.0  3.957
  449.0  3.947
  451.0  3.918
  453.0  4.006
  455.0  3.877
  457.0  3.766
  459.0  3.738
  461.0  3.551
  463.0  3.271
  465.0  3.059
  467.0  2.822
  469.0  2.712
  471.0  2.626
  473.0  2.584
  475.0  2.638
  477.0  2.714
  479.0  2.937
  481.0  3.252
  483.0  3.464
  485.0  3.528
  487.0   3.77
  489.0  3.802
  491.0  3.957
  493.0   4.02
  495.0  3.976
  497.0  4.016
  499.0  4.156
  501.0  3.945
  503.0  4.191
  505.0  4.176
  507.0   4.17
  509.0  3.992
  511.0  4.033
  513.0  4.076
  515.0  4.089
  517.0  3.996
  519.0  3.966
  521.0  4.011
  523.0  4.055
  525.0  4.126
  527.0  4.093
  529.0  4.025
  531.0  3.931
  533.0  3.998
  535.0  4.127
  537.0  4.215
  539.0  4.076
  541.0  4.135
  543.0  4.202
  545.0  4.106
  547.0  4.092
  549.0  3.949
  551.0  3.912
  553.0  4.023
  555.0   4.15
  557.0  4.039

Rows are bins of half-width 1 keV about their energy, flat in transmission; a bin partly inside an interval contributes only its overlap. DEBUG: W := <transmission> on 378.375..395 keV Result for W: 3.97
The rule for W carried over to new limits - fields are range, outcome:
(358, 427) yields 4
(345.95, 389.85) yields 3.93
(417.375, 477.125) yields 3.69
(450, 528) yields 3.67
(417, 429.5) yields 4.05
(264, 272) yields 3.77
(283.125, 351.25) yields 4.01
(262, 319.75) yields 4.03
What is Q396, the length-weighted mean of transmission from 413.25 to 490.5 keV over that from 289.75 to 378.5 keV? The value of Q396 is 0.9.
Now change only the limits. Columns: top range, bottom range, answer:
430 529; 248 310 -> 0.94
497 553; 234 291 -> 1.04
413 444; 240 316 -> 1.03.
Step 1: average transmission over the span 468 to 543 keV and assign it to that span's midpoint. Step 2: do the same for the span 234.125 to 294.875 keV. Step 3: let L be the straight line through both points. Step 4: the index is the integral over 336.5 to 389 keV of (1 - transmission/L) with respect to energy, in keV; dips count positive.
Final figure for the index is -0.7 keV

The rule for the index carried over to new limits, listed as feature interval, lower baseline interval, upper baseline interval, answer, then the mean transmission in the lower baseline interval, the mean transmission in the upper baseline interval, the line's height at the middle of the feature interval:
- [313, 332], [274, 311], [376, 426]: 1.1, 4.15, 4.03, 4.12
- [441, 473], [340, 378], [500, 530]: 3.8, 3.93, 4.06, 4.01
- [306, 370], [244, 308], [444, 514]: -0.7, 3.98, 3.62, 3.87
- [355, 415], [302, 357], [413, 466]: -1.1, 3.9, 3.93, 3.91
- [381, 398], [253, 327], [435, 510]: -0.9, 3.98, 3.65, 3.8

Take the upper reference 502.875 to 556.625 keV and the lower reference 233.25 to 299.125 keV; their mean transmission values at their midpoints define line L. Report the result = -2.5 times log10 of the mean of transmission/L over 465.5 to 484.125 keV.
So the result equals 0.37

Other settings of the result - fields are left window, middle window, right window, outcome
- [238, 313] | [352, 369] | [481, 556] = 0.02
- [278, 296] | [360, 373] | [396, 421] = 0.06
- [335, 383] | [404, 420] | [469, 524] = -0.07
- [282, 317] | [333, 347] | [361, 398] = 0.03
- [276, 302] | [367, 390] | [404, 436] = 0.05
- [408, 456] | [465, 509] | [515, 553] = 0.16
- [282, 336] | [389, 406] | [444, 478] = -0.10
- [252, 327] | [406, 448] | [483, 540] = -0.02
